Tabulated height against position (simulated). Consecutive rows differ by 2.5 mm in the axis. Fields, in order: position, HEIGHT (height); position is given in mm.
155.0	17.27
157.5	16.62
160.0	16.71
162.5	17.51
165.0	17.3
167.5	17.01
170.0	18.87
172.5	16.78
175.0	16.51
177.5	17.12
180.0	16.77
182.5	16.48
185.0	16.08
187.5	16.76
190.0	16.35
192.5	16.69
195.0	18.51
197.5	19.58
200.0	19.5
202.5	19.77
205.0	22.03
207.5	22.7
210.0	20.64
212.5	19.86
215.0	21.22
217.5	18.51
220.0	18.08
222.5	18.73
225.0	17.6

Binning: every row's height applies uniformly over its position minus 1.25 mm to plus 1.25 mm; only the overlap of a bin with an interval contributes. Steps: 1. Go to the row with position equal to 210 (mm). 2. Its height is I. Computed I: 20.64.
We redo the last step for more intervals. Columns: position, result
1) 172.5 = 16.78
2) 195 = 18.51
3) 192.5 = 16.69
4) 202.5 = 19.77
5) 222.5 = 18.73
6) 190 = 16.35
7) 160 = 16.71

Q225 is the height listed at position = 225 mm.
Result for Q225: 17.6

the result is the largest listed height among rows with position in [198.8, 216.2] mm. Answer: 22.7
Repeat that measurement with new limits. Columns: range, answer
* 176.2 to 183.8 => 17.12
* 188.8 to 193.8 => 16.69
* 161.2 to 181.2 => 18.87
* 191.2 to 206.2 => 22.03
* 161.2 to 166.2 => 17.51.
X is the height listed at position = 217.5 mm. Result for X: 18.51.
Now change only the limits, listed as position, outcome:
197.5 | 19.58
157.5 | 16.62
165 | 17.3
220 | 18.08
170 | 18.87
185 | 16.08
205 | 22.03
